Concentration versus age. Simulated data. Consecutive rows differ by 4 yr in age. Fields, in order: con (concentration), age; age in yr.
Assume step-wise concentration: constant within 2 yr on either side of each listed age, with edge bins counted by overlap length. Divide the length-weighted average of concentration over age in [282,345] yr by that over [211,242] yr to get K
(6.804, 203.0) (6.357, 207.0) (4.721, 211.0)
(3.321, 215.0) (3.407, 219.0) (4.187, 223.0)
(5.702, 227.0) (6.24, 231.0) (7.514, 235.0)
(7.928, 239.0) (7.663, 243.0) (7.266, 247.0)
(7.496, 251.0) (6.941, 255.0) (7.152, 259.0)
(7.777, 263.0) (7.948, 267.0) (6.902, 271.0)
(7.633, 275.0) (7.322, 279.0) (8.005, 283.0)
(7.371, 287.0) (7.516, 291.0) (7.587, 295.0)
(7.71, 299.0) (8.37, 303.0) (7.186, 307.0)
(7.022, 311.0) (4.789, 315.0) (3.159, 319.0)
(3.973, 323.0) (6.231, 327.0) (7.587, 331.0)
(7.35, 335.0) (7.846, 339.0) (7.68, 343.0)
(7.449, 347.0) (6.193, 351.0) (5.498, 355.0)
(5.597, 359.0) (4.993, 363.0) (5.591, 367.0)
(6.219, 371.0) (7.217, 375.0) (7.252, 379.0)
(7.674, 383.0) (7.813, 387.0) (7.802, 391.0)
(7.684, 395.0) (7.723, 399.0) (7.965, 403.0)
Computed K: 1.2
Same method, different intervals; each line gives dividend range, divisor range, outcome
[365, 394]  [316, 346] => 1.14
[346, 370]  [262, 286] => 0.77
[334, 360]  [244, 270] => 0.92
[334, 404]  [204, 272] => 1.09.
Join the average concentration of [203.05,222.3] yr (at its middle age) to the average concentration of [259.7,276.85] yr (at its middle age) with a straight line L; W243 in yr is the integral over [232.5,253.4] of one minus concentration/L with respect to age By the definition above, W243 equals -4.4 yr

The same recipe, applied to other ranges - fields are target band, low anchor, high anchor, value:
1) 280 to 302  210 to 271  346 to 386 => -4.4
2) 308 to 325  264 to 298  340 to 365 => 5.1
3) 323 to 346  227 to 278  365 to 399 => 0.6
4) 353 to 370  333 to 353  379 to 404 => 4.6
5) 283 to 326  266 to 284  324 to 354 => 4.6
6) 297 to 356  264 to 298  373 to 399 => 7.9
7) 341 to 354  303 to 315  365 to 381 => -0.5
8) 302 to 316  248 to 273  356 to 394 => 0.4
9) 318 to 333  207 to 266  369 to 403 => 3.5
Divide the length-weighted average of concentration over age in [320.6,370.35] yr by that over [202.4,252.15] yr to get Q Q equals 1.05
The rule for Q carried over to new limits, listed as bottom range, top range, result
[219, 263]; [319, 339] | 0.91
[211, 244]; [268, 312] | 1.34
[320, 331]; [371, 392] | 1.38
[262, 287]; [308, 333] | 0.73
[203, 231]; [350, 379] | 1.22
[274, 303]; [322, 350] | 0.91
